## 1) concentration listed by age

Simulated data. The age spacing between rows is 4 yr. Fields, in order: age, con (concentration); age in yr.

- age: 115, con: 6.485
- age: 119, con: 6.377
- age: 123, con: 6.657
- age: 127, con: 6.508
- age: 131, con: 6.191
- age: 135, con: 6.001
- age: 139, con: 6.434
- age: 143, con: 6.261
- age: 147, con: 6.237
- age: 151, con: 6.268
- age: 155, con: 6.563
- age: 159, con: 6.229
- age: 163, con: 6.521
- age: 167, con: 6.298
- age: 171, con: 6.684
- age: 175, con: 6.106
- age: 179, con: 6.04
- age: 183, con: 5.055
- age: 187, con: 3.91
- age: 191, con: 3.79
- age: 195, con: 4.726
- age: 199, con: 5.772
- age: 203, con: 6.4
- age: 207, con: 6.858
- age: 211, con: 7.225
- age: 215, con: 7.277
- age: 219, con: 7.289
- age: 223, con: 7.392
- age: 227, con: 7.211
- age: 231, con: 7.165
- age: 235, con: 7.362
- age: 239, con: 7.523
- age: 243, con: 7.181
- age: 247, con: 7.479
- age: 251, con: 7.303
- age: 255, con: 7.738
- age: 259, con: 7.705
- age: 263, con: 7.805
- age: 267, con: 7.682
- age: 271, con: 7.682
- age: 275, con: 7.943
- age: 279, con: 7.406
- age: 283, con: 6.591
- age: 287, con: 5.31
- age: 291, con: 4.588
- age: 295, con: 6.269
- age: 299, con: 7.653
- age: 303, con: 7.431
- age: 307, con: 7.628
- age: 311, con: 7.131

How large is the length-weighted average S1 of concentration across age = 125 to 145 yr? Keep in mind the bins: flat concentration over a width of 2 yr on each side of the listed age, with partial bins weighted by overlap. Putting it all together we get 6.28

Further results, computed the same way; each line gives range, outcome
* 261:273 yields 7.72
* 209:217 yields 7.25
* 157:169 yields 6.35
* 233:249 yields 7.39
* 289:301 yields 6.17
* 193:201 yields 5.25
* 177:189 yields 5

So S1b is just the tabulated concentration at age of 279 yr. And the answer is 7.406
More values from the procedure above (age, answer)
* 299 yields 7.653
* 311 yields 7.131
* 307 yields 7.628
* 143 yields 6.261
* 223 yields 7.392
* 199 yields 5.772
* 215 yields 7.277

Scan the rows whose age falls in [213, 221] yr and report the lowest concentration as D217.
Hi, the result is 7.277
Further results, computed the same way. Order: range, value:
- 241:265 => 7.181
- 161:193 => 3.79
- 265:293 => 4.588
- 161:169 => 6.298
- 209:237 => 7.165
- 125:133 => 6.191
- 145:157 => 6.237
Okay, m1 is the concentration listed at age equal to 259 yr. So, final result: 7.705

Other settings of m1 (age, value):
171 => 6.684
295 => 6.269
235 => 7.362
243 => 7.181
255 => 7.738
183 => 5.055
